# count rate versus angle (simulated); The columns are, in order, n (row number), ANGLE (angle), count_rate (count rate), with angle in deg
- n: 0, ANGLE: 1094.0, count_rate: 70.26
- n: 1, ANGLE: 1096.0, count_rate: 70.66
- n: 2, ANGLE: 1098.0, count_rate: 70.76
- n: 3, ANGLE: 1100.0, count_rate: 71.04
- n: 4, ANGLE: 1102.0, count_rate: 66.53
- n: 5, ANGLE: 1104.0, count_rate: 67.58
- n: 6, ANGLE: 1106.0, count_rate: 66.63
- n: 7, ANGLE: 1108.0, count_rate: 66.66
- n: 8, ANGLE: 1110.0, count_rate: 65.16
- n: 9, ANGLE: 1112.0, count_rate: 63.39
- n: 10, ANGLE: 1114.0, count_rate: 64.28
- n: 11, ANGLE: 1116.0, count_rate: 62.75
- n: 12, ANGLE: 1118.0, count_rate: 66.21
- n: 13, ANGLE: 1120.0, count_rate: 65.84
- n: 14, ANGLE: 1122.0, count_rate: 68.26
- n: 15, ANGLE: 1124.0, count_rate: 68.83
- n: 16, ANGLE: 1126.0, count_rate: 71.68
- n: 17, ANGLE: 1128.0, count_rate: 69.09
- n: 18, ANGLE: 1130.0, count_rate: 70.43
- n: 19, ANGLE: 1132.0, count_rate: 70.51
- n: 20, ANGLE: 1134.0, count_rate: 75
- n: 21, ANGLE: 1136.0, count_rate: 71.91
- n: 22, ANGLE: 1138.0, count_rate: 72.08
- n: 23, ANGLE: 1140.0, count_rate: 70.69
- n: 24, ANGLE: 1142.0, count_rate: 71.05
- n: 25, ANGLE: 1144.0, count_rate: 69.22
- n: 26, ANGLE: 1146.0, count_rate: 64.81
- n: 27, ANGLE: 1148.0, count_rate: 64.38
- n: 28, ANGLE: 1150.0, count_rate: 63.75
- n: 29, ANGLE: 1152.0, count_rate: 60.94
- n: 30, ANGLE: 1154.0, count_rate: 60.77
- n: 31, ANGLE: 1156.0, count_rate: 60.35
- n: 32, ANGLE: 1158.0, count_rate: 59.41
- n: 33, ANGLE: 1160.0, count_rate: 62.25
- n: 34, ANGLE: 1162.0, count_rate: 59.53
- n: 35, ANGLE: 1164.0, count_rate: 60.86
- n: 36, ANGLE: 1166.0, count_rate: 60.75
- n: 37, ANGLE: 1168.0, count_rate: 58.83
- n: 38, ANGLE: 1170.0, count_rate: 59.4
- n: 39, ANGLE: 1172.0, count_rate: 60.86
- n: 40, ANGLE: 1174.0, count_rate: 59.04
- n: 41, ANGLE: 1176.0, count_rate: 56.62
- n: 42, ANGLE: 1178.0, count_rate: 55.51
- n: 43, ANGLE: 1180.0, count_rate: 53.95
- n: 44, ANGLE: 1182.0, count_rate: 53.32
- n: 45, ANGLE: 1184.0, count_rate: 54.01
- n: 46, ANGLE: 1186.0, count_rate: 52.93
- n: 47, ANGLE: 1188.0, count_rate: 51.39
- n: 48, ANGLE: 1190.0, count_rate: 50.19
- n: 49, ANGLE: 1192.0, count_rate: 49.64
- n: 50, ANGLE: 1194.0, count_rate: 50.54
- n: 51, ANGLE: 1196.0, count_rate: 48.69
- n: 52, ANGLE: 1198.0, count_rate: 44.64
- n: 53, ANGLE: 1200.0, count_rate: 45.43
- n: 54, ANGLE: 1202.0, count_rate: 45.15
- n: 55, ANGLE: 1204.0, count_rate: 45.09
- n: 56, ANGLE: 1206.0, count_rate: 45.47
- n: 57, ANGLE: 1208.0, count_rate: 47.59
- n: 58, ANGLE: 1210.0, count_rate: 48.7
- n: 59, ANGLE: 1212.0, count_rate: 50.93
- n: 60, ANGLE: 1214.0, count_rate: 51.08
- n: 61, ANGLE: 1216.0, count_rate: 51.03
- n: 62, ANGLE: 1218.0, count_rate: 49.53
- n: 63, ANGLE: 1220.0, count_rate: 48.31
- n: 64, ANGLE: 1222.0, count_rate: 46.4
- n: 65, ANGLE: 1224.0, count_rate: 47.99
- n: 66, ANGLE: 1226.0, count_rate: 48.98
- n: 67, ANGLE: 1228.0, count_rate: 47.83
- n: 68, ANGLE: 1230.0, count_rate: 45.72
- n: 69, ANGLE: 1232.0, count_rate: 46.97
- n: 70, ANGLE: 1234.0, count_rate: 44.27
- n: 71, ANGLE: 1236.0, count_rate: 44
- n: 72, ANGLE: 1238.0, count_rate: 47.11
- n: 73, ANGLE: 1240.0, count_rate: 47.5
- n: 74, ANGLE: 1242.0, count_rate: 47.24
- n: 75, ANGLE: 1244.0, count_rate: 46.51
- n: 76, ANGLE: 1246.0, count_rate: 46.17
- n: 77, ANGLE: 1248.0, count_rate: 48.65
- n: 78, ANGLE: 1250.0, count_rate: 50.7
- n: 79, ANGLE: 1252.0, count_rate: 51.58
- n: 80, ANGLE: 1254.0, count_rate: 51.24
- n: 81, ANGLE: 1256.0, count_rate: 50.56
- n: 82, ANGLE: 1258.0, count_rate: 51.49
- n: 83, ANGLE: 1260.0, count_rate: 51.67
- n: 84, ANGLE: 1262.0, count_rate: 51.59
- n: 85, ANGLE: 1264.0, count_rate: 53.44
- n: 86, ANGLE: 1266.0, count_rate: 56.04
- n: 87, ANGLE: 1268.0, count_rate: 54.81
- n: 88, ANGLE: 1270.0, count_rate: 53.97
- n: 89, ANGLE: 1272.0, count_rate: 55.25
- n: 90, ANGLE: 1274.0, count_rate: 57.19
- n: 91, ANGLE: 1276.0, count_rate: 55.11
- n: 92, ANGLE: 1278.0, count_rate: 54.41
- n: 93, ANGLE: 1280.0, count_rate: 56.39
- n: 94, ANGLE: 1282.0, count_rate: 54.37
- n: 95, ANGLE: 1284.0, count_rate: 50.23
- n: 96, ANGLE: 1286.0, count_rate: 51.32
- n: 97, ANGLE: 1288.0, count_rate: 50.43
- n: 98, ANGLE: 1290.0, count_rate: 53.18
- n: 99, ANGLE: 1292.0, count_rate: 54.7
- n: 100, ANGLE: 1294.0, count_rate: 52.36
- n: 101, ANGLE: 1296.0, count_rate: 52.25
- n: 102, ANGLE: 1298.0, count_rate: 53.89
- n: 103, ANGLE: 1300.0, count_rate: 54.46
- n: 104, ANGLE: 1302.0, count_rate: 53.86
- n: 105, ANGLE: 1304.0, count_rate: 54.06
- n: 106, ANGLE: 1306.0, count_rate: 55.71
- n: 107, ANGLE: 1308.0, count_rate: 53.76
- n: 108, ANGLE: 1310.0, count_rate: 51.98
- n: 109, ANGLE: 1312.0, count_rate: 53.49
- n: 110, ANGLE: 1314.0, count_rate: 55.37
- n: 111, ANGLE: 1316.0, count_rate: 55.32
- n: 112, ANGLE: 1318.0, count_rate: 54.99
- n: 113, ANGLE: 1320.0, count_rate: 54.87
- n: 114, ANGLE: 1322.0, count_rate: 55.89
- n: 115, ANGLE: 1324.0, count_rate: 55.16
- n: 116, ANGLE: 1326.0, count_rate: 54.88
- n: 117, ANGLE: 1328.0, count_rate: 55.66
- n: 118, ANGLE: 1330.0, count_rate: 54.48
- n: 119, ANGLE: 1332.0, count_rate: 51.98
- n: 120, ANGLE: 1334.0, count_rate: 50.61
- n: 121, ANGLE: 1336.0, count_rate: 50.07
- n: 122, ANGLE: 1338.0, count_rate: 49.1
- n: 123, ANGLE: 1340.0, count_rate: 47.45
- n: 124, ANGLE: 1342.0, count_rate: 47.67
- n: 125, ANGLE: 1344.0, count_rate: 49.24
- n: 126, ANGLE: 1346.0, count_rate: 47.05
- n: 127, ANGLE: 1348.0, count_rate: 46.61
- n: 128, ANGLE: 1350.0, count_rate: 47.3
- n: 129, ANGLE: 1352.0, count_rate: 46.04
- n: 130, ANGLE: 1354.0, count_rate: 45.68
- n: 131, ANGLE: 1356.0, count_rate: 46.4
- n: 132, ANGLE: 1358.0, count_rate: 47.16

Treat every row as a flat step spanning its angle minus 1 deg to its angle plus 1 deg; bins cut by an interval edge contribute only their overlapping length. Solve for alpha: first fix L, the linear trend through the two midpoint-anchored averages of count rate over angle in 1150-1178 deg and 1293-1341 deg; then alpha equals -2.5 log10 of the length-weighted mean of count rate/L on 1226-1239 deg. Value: 0.23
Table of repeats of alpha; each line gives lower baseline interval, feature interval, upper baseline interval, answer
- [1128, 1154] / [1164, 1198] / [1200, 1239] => 0.06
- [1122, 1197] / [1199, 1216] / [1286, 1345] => 0.23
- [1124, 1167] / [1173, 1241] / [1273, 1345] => 0.24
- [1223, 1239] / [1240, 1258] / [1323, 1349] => -0.04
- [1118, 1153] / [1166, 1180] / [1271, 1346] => 0.12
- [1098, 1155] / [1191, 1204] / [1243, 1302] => 0.27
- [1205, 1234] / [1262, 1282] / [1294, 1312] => -0.07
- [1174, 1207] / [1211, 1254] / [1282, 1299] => 0.07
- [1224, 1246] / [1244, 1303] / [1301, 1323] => -0.05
